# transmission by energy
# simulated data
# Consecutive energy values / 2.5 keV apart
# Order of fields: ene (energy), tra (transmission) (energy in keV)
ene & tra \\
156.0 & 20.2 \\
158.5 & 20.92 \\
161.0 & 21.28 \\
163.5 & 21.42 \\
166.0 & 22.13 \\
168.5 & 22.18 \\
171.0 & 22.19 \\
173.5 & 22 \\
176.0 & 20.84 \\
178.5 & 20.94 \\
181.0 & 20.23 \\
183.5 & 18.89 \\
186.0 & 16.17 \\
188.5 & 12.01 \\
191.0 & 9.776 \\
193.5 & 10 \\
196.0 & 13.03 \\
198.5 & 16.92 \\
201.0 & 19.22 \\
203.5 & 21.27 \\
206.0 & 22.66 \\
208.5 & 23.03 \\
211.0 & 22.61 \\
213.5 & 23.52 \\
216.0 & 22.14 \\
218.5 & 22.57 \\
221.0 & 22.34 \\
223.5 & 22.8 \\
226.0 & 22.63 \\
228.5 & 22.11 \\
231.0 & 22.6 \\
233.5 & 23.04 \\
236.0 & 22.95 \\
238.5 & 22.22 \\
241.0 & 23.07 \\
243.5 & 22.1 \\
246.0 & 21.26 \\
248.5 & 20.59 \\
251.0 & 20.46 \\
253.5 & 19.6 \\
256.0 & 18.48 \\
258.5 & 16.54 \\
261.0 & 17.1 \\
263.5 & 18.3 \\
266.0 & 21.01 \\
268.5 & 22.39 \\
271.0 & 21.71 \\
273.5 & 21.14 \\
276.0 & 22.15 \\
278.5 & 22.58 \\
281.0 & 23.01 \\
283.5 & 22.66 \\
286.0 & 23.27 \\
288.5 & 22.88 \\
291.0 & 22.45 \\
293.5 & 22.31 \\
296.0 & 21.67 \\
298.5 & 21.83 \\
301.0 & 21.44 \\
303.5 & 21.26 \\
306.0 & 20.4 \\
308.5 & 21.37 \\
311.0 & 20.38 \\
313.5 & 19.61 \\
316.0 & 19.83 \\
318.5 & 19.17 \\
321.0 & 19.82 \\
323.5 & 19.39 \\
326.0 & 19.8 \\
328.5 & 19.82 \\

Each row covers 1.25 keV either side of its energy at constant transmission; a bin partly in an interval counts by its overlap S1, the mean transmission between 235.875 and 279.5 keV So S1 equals 20.7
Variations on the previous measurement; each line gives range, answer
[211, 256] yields 22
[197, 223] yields 21.6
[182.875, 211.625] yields 17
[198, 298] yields 21.6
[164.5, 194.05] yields 18.3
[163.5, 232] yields 19.9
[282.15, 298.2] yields 22.5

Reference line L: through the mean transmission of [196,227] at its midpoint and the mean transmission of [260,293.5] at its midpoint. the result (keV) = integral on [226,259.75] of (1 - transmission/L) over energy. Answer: 0.5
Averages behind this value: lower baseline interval 21.4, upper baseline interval 21.6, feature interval 21.2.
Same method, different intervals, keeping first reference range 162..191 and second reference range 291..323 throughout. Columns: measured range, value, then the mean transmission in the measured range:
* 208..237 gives -4.0 keV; 22.7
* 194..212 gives 0.4 keV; 19.4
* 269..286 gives -1.5 keV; 22.3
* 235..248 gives -1.3 keV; 22.2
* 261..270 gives 0.1 keV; 20.1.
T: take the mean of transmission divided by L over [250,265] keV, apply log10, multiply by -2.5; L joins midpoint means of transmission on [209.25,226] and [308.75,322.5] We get 0.17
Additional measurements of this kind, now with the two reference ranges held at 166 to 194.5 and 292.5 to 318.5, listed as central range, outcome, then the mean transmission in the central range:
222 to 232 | -0.18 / 22.5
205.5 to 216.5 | -0.22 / 22.8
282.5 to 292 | -0.12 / 22.8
